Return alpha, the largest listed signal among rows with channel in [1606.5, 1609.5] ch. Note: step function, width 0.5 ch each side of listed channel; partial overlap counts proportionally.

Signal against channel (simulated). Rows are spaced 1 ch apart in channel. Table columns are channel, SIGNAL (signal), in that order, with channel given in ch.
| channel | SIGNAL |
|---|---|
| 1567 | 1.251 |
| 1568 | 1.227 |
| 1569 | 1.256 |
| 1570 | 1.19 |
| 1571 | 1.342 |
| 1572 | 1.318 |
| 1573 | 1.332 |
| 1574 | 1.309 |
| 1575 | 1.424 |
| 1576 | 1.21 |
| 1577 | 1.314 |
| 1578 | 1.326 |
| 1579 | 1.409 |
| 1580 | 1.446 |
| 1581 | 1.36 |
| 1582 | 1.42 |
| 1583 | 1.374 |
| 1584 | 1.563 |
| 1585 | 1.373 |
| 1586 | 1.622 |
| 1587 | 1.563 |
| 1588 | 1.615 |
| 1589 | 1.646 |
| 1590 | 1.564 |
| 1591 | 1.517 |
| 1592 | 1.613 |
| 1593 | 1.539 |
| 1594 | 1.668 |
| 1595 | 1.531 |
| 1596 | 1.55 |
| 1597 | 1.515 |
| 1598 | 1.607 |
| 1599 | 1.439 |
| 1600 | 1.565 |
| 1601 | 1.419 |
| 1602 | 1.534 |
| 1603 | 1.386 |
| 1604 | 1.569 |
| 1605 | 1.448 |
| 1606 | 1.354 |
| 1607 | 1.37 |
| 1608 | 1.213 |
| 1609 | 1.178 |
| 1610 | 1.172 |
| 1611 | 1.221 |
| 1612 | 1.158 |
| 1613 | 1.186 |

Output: 1.37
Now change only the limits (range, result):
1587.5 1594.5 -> 1.668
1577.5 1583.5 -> 1.446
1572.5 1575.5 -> 1.424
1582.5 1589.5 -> 1.646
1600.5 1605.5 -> 1.569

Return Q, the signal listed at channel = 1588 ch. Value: 1.615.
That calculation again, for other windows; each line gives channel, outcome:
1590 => 1.564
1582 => 1.42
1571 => 1.342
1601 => 1.419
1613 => 1.186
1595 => 1.531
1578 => 1.326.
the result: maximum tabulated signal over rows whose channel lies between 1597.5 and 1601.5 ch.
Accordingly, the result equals 1.607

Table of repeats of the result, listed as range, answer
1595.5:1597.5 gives 1.55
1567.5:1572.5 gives 1.342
